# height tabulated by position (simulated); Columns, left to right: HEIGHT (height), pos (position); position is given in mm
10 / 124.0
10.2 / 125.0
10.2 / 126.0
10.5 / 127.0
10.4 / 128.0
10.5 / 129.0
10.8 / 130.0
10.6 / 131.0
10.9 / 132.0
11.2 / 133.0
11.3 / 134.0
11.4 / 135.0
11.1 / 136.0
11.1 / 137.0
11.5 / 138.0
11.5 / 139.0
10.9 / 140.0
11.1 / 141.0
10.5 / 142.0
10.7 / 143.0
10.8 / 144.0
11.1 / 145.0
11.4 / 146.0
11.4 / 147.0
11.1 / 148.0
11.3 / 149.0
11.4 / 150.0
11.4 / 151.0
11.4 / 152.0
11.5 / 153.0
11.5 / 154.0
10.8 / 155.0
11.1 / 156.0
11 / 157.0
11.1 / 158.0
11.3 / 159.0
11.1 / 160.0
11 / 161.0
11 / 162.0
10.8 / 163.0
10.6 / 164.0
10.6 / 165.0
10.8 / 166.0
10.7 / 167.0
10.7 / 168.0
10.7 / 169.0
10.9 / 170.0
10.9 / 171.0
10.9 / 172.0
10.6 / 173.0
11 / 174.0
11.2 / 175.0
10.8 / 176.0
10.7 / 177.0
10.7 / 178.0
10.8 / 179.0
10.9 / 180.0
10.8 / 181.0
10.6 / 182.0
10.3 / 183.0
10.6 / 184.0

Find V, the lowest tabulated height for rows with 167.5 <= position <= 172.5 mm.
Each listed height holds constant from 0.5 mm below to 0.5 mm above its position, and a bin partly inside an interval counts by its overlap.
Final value 10.7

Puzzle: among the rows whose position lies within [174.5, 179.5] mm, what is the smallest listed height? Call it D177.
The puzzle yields 10.7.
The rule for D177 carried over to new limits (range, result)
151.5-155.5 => 10.8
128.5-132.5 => 10.5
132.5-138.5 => 11.1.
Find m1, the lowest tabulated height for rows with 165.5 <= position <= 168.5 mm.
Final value 10.7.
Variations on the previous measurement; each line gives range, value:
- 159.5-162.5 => 11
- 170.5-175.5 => 10.6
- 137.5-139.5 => 11.5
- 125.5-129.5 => 10.2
